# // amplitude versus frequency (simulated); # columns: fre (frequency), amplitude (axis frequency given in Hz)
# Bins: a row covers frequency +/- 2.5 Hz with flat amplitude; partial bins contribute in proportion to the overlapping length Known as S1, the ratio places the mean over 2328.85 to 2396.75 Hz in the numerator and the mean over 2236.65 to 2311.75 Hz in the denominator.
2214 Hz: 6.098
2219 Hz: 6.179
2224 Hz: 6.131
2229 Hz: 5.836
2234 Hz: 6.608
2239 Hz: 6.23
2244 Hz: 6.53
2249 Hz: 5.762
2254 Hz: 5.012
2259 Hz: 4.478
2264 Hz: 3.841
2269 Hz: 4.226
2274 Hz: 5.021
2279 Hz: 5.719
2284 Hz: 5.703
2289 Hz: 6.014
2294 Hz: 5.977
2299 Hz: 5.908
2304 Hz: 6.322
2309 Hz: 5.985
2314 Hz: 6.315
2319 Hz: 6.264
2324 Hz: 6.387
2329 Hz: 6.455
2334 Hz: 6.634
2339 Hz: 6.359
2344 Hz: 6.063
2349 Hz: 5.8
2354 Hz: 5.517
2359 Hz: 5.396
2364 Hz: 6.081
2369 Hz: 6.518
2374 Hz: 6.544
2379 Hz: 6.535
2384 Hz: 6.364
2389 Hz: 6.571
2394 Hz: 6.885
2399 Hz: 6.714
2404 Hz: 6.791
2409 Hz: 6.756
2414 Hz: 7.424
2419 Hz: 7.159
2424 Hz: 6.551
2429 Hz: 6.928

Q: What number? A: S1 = 1.13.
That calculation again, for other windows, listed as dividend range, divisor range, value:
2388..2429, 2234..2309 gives 1.24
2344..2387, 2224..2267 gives 1.10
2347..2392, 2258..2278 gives 1.37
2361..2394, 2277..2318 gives 1.07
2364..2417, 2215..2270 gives 1.20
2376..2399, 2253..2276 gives 1.48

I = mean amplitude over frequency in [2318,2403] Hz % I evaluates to 6.31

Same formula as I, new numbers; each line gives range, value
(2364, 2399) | 6.54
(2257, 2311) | 5.38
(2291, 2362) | 6.1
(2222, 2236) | 6.18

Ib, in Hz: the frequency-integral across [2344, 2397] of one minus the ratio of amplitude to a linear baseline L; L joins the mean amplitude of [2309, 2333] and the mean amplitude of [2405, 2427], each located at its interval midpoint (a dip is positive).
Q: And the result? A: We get 3.5 Hz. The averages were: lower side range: 6.33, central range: 6.22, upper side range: 6.96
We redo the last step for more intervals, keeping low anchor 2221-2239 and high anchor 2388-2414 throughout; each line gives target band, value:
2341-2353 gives 1.3 Hz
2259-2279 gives 5.7 Hz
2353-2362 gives 1.6 Hz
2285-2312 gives 1.8 Hz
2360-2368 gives 0.8 Hz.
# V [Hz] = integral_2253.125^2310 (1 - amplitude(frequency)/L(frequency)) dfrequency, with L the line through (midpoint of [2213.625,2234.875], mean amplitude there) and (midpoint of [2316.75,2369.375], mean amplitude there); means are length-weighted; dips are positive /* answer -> 7.3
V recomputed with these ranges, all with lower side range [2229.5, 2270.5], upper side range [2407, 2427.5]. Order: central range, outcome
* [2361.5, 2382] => 0.4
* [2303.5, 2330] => -1.1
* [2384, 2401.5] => 0.2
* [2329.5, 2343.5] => -0.5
